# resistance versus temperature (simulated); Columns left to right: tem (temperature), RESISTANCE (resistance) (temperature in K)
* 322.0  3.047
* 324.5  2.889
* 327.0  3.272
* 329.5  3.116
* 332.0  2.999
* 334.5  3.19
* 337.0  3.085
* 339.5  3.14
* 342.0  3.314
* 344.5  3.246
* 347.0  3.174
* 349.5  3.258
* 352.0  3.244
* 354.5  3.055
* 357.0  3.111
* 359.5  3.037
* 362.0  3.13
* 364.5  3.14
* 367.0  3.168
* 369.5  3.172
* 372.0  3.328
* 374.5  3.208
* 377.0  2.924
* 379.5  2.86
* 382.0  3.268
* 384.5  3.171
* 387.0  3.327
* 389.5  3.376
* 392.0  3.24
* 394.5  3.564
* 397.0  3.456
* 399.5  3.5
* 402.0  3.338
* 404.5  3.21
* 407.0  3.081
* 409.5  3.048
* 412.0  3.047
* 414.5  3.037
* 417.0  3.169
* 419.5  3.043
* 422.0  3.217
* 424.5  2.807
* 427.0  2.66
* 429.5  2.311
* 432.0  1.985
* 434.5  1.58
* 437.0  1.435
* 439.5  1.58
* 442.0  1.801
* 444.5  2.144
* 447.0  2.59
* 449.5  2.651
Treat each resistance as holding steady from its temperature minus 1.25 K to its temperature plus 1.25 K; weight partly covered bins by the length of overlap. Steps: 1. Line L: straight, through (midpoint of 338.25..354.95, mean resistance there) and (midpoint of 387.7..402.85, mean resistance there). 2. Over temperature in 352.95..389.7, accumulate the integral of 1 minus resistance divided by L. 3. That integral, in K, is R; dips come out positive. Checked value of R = 1.9 K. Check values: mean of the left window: 3.21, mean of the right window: 3.41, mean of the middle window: 3.15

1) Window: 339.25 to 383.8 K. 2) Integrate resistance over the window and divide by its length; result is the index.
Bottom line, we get 3.15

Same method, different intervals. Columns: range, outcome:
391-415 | 3.26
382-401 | 3.37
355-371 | 3.13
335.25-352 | 3.21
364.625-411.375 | 3.23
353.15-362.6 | 3.08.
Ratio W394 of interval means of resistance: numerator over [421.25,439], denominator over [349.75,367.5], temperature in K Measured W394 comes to 0.71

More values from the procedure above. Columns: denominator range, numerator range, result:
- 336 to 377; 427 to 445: 0.59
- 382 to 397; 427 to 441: 0.56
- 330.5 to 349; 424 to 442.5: 0.63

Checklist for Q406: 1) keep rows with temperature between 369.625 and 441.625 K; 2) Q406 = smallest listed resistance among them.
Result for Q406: 1.435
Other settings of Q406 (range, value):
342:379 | 2.924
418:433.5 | 1.985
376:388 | 2.86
